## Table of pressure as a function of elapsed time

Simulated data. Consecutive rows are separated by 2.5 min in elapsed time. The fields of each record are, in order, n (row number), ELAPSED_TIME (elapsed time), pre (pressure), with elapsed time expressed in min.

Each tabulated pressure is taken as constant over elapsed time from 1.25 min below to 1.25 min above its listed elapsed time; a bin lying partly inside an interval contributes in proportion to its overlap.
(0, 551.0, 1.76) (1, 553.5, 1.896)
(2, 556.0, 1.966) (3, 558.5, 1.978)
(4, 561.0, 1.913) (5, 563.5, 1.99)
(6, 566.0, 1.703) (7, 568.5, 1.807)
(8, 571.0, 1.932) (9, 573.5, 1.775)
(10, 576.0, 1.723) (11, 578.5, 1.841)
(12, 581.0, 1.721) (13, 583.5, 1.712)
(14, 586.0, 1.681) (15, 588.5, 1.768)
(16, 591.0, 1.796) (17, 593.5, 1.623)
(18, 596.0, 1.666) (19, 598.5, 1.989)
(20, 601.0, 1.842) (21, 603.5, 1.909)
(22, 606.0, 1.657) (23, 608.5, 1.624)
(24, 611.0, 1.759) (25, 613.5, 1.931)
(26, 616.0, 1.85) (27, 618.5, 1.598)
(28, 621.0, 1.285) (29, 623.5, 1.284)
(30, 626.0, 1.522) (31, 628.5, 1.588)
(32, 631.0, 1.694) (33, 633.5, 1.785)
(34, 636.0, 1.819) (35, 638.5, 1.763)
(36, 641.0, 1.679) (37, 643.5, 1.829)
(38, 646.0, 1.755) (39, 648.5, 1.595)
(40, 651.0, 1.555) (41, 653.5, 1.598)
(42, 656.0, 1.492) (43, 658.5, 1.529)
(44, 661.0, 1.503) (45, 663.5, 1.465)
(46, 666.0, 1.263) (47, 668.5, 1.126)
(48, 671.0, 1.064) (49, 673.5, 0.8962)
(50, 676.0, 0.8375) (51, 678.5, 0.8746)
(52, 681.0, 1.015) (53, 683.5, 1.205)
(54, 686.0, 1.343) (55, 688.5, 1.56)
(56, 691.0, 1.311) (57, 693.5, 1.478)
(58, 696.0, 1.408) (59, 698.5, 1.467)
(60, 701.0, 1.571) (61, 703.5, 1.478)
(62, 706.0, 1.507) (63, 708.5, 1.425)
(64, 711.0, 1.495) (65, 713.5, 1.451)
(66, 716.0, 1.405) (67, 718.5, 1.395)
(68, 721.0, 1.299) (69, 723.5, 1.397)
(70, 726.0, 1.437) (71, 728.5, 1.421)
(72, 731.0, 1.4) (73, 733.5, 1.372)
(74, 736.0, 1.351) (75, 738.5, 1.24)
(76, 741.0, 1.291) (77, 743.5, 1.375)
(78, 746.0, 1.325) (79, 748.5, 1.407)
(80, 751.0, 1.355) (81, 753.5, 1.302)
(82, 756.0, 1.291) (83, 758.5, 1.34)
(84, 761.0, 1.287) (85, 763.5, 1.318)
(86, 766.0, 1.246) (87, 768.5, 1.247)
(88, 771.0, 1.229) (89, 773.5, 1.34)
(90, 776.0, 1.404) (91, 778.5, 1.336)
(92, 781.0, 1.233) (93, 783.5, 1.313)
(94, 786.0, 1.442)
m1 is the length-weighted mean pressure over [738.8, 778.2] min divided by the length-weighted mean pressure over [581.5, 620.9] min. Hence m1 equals 0.8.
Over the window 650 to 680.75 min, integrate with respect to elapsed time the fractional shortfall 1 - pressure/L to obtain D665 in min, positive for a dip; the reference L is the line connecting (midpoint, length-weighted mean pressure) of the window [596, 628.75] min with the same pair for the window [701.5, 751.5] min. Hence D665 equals 5.9 min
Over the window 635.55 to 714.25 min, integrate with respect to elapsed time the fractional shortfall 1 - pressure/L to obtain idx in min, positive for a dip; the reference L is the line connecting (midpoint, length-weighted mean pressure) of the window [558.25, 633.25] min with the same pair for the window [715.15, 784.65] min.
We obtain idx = 6.03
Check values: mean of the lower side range 1.74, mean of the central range 1.41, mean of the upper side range 1.33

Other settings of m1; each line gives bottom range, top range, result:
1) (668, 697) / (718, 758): 1.15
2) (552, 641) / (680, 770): 0.78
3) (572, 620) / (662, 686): 0.63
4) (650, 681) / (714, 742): 1.09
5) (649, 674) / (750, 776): 0.95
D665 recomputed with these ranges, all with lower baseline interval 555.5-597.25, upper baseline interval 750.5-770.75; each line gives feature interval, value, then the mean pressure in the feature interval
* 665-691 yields 6.7 min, 1.13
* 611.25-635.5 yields 0.6 min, 1.63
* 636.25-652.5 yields -0.9 min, 1.7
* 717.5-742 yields 0.3 min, 1.36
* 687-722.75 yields 0.0 min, 1.45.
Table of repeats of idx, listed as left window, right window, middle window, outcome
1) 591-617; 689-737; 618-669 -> 2.81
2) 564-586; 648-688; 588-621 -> -2.75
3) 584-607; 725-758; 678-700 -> 2.72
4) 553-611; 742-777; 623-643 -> 0.00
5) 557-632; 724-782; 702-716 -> -0.23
